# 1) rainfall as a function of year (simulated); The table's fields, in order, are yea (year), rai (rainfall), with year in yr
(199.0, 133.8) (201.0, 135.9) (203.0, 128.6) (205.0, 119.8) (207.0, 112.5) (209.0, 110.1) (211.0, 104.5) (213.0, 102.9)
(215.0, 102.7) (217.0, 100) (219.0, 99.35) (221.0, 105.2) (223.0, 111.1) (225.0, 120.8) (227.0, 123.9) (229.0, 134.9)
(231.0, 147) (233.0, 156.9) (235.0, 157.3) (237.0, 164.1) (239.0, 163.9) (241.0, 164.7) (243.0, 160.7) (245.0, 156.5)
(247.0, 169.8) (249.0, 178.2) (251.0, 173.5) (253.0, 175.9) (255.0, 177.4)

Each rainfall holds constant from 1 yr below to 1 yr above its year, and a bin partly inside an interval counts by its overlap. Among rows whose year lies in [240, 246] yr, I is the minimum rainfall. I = 156.5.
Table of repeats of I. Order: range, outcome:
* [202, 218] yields 100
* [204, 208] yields 112.5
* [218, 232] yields 99.35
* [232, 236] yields 156.9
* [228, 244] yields 134.9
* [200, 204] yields 128.6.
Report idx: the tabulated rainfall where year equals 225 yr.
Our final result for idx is 120.8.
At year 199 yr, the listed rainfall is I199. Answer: 133.8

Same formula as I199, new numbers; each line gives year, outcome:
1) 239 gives 163.9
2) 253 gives 175.9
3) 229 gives 134.9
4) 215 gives 102.7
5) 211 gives 104.5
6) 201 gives 135.9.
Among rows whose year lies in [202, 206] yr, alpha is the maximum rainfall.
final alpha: 128.6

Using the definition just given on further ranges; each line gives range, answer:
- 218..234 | 156.9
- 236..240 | 164.1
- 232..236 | 157.3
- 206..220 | 112.5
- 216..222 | 105.2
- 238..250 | 178.2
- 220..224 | 111.1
